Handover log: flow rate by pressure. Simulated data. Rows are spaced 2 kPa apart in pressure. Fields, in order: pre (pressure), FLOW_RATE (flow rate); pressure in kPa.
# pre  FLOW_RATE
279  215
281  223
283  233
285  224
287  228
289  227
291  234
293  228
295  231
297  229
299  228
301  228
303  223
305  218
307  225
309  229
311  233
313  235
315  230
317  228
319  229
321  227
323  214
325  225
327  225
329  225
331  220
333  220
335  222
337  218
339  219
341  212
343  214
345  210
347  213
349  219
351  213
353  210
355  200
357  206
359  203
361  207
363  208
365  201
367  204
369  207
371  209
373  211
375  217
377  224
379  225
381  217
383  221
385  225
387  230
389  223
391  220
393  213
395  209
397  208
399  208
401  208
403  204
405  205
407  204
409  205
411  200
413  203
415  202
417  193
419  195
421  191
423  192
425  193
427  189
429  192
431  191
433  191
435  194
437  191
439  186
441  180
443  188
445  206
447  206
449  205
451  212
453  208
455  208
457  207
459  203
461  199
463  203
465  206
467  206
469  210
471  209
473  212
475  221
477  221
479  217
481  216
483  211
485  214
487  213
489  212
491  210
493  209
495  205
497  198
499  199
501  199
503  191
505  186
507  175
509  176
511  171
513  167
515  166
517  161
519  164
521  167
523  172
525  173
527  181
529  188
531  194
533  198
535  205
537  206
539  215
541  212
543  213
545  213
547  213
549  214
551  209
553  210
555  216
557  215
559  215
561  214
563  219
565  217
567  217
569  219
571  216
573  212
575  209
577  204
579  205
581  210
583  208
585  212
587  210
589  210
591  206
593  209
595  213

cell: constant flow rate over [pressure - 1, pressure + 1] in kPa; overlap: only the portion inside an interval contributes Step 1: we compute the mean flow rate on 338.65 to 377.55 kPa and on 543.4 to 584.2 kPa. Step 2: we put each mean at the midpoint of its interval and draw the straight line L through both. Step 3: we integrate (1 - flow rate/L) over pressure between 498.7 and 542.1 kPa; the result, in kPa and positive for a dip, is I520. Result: 5.6 kPa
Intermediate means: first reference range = 210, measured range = 185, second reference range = 213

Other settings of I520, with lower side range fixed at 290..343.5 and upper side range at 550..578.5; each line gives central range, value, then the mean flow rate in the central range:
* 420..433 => 1.7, 191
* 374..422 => 2.3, 210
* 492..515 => 3.0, 188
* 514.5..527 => 2.7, 168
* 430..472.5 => 3.5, 201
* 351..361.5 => 0.8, 206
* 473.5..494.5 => 0.3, 214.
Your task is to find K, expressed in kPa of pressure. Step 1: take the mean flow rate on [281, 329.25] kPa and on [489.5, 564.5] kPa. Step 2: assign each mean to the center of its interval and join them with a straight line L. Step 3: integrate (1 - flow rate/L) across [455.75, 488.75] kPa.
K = -1.1 kPa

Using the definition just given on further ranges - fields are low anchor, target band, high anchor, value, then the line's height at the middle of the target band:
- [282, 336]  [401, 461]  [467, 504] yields 4.56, 215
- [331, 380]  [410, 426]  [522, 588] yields 1.11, 211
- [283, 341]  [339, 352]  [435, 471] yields 0.35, 220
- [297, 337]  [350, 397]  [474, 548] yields 0.80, 217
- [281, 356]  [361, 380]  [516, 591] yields 0.62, 219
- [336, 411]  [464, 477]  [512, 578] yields -0.38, 205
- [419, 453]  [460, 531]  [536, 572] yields 3.14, 204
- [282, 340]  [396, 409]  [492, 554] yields 0.32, 211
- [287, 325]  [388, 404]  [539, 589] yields 0.77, 222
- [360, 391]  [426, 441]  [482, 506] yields 1.42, 210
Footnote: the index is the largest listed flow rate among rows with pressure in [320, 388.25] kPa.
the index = 230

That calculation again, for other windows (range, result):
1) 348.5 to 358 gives 219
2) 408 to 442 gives 205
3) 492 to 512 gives 209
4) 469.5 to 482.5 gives 221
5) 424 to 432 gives 193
